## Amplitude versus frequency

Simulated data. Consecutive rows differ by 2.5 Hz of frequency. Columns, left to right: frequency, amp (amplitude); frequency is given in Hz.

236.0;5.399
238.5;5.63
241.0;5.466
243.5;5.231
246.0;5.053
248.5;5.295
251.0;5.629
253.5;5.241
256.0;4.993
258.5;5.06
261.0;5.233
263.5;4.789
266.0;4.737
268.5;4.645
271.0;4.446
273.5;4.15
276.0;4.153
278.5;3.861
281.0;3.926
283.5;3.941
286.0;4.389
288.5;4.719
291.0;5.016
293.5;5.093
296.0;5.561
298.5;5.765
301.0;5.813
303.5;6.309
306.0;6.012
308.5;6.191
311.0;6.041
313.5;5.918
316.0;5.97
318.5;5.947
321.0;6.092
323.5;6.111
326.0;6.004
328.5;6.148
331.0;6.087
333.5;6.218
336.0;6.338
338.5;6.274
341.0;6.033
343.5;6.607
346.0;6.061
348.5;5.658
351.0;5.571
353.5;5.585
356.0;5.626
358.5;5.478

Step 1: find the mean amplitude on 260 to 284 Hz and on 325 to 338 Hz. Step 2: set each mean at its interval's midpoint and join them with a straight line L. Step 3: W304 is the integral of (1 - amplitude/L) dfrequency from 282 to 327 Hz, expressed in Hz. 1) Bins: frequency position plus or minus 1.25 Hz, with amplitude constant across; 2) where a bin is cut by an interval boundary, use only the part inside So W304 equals -1.83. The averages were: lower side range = 4.39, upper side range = 6.17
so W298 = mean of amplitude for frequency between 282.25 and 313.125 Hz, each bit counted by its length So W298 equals 5.42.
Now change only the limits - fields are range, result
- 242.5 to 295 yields 4.74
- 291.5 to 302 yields 5.51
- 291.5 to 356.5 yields 5.96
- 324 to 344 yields 6.2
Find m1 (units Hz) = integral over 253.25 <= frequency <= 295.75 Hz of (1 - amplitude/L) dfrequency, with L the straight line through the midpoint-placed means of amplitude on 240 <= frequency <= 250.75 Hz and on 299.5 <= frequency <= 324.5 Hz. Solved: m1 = 7.5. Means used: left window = 5.29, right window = 6.04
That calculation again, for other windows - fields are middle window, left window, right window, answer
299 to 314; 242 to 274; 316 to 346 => -0.7 Hz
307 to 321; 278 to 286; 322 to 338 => -1.5 Hz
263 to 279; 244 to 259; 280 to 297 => 1.7 Hz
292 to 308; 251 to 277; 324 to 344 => -0.7 Hz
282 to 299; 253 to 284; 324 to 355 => 0.5 Hz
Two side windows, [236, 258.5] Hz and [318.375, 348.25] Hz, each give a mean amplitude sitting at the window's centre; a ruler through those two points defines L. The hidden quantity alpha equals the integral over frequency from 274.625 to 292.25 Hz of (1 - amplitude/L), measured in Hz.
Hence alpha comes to 4.3 Hz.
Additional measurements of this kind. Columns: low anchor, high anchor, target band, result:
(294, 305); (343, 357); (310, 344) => -1.8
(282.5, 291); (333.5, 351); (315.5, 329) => -1.3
